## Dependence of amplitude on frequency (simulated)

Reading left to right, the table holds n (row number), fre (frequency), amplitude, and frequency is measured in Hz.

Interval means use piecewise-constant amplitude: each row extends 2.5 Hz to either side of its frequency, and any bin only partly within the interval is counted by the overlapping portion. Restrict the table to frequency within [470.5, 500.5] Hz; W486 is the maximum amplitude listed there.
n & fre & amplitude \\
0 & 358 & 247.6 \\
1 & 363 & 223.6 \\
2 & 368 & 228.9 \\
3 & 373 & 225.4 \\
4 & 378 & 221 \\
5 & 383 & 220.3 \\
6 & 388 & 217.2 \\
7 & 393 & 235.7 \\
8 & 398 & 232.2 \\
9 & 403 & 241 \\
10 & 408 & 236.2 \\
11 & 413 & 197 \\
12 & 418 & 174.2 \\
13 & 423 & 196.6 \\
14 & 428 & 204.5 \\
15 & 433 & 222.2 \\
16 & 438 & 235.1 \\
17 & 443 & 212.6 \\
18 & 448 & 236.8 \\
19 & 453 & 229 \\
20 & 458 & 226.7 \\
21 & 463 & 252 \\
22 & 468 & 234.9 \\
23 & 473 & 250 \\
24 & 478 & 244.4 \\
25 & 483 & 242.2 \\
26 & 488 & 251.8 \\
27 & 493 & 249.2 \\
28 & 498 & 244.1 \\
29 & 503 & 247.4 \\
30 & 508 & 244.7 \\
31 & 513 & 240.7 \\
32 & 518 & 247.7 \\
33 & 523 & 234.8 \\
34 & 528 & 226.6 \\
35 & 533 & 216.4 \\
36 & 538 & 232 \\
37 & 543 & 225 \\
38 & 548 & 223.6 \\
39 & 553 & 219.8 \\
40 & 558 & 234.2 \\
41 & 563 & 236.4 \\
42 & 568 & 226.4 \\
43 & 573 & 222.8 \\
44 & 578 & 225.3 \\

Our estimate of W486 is 251.8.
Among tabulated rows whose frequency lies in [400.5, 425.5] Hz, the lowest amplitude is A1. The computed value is 174.2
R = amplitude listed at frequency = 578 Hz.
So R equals 225.3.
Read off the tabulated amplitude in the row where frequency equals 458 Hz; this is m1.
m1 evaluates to 226.7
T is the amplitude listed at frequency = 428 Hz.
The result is 204.5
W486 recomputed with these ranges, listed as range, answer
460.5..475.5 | 252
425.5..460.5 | 236.8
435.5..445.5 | 235.1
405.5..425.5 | 236.2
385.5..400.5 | 235.7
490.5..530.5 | 249.2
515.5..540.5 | 247.7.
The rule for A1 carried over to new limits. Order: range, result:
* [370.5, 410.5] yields 217.2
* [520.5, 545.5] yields 216.4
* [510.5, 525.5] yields 234.8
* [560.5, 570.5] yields 226.4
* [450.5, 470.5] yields 226.7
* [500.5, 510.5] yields 244.7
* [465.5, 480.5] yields 234.9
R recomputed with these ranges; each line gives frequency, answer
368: 228.9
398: 232.2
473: 250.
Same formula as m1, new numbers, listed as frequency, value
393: 235.7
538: 232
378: 221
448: 236.8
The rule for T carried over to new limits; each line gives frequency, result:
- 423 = 196.6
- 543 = 225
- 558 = 234.2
